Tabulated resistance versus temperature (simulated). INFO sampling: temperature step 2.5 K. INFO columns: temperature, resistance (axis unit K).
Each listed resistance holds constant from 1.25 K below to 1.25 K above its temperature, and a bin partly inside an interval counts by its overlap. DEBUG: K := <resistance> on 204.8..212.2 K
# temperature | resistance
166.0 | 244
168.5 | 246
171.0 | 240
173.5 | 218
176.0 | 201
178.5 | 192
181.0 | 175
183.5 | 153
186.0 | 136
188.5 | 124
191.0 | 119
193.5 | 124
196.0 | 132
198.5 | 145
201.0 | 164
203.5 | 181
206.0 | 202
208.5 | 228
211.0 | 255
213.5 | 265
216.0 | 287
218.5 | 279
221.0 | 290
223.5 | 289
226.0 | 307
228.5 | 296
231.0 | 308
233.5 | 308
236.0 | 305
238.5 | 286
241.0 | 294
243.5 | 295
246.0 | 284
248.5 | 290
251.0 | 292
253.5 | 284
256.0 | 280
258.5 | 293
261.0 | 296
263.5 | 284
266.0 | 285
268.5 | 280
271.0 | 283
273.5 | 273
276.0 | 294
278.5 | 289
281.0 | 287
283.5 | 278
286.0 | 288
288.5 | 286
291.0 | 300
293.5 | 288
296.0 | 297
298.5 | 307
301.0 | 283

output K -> 228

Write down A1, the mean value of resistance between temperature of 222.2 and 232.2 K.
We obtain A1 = 300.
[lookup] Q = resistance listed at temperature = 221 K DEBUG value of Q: 290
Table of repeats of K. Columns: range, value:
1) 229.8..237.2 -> 307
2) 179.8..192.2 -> 141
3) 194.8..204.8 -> 156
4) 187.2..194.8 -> 122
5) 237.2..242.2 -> 290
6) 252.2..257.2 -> 282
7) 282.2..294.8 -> 288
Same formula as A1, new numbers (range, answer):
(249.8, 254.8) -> 288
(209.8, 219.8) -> 272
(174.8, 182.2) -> 189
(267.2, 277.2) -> 282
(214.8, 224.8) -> 286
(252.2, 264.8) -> 287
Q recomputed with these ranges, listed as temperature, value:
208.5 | 228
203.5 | 181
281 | 287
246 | 284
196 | 132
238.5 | 286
